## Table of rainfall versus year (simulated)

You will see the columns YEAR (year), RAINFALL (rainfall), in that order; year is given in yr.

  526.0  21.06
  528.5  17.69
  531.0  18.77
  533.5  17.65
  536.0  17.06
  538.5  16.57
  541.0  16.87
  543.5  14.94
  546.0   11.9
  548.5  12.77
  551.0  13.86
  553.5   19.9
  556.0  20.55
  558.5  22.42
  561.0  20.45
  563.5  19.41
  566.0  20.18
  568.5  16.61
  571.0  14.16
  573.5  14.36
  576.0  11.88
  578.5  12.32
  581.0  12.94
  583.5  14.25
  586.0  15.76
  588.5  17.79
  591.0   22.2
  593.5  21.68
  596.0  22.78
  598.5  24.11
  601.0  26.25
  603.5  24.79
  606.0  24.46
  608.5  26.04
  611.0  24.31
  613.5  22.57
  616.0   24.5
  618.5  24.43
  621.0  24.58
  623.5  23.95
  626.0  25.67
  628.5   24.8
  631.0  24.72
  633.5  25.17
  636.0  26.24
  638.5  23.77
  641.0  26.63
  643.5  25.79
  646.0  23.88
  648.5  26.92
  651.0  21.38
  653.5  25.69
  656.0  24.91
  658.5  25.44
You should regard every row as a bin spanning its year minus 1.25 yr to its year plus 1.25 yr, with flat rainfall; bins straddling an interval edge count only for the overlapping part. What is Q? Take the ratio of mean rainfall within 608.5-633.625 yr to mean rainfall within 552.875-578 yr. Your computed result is 1.4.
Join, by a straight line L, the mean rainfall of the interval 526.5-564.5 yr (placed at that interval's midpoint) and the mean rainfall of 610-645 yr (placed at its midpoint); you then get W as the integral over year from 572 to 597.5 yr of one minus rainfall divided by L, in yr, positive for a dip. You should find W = 5.37 yr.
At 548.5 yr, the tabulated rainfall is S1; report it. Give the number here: 12.77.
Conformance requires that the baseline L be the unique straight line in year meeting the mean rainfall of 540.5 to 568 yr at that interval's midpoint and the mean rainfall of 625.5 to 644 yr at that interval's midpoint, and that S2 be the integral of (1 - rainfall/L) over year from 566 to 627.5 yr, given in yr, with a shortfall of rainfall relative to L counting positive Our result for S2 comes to 3.8 yr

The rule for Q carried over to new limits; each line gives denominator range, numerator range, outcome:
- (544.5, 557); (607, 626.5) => 1.56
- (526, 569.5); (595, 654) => 1.40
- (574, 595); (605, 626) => 1.52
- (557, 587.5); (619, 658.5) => 1.53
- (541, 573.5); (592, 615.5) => 1.41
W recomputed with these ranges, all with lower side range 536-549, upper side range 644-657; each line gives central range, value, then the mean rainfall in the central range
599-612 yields -2.9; 25.1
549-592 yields 1.1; 16.9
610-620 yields -1.2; 24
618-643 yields -2.4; 25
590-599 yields -1.4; 22.6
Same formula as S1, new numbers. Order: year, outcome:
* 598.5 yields 24.11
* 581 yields 12.94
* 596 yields 22.78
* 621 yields 24.58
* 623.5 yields 23.95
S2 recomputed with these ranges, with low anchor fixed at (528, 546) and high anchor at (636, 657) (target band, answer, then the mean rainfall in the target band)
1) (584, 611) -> -1.4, 22.4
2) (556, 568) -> -1.2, 20.4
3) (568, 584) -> 4.9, 13.6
